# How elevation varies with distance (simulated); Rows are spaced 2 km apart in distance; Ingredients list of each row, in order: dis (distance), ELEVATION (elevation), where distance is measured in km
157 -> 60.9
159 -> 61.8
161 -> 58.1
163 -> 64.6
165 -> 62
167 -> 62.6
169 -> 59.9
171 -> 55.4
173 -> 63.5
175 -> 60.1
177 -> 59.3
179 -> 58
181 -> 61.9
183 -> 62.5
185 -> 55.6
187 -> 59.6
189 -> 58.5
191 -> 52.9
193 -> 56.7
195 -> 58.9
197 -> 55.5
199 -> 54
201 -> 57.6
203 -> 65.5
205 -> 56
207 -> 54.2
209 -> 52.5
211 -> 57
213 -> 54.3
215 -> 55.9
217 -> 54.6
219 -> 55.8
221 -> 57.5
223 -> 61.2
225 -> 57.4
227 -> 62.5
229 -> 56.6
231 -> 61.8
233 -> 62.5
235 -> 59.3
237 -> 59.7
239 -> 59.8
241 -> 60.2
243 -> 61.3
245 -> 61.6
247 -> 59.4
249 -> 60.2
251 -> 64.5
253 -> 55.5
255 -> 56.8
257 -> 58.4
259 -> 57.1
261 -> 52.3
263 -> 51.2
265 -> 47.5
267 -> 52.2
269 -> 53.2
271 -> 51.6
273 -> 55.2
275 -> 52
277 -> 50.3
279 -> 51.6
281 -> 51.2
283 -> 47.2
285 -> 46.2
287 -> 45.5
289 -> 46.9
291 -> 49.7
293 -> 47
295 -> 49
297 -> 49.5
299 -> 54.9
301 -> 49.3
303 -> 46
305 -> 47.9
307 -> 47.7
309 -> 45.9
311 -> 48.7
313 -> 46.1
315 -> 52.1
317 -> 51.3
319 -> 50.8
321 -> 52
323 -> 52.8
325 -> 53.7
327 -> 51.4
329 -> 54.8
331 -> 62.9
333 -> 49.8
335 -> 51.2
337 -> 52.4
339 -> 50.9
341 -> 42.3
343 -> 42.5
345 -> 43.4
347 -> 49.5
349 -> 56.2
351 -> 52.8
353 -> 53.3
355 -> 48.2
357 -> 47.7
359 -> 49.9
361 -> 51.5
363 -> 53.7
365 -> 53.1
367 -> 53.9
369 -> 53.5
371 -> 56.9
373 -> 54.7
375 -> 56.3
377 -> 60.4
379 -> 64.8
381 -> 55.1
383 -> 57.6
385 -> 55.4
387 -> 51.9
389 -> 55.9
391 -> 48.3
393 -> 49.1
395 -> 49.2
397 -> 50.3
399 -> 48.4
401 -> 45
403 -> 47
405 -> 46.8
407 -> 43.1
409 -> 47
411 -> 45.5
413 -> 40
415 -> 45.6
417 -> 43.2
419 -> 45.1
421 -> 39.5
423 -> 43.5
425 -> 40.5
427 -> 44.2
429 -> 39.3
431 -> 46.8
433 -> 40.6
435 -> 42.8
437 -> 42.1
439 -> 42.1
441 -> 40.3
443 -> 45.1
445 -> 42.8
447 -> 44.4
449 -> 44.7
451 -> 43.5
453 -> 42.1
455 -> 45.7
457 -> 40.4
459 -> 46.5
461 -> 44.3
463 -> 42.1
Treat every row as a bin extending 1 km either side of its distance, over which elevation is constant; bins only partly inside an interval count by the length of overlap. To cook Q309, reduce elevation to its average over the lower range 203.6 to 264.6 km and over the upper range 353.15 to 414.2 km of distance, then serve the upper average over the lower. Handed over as 0.89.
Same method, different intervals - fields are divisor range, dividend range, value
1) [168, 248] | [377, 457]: 0.79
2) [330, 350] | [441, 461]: 0.87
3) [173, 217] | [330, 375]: 0.90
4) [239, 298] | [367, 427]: 0.93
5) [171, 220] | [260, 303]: 0.87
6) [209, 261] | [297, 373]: 0.87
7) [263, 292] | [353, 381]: 1.08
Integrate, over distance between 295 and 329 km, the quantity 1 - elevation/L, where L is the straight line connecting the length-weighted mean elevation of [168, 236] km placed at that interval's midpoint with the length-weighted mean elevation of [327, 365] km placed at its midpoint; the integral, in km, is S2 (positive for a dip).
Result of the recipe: 1.5 km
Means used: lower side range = 58.1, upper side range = 50.8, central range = 50.1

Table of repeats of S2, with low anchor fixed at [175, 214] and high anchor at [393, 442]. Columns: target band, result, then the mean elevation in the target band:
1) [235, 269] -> -2.0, 57.3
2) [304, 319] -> 0.5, 48.7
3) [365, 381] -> -3.4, 56.8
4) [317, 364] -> -2.2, 51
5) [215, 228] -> -0.5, 58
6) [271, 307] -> 1.7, 49.4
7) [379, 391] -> -2.4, 55.4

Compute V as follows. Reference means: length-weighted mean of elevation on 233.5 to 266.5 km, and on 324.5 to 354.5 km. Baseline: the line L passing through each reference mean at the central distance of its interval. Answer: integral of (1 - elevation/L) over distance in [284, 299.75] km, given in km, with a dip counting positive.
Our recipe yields 1.8 km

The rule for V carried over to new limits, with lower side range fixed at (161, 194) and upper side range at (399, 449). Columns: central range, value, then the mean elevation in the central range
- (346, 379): -4.2 km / 53.6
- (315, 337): -1.4 km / 53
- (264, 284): 0.8 km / 51.2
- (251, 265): -0.3 km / 55.3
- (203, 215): 0.4 km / 55.8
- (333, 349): 0.3 km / 48.1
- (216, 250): -2.2 km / 59.5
